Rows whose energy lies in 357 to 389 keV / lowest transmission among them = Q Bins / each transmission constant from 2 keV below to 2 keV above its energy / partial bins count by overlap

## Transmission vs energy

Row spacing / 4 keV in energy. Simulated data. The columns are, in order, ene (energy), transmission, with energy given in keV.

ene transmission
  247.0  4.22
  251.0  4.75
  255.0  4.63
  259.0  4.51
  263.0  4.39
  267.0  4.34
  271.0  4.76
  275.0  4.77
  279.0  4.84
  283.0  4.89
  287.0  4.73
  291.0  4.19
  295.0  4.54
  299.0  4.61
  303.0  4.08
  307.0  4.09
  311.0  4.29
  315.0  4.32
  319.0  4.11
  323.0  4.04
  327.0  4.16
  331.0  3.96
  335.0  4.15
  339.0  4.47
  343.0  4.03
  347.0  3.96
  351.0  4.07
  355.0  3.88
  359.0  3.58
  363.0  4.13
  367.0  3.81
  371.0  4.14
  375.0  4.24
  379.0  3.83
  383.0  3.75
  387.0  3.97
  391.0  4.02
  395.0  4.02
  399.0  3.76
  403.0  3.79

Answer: 3.58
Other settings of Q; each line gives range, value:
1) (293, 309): 4.08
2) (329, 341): 3.96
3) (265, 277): 4.34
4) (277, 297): 4.19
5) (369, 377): 4.14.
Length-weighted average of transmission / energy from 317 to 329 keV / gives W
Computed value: 4.1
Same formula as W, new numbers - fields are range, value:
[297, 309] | 4.26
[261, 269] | 4.37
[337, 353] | 4.13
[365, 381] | 4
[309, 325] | 4.19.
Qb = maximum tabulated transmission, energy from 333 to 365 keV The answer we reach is 4.47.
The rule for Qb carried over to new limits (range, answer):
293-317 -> 4.61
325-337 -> 4.16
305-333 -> 4.32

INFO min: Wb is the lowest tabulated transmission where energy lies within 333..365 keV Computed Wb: 3.58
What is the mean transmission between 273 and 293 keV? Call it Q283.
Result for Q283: 4.68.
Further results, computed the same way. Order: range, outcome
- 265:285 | 4.72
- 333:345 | 4.22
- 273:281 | 4.8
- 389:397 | 4.02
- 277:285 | 4.87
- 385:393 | 4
